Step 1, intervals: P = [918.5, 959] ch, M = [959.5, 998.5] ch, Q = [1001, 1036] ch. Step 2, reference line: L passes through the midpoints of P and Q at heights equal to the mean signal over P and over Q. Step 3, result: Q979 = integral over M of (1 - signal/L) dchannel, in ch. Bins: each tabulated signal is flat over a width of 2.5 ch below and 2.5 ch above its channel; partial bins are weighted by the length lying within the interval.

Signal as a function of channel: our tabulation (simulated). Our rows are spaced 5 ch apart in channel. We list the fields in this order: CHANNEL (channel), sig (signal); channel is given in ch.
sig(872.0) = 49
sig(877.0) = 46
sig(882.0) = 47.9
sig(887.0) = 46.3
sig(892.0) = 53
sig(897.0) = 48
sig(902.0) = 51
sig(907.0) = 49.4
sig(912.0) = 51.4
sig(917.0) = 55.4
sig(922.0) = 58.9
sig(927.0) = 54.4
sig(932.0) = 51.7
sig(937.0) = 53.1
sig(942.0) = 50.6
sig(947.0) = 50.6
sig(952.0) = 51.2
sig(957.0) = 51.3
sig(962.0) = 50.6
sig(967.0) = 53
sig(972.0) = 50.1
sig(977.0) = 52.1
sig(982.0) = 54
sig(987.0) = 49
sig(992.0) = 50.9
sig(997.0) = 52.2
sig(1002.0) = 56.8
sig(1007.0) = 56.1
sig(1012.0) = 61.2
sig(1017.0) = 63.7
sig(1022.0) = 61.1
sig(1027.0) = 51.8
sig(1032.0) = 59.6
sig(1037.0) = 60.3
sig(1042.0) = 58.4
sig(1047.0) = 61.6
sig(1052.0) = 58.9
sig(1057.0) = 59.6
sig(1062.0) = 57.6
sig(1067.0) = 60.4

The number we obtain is 3.03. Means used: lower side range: 52.8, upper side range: 58.8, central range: 51.5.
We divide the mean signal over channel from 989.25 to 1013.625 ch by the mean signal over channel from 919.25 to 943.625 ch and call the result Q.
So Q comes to 1.02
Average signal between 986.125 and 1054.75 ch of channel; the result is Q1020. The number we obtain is 57.5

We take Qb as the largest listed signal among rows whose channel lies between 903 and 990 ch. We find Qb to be 58.9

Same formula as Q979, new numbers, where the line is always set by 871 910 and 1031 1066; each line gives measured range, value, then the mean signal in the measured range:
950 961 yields 0.4 ch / 51.2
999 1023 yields -1.1 ch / 59.5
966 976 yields 0.5 ch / 51.4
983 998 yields 1.3 ch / 50.9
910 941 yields -1.7 ch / 54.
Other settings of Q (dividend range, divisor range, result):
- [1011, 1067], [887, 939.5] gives 1.14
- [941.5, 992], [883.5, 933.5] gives 0.99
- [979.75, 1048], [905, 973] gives 1.09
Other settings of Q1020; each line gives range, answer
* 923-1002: 52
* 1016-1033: 58.6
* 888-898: 50.2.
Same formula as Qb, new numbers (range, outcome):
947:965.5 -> 51.3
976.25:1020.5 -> 63.7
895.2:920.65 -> 55.4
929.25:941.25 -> 53.1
